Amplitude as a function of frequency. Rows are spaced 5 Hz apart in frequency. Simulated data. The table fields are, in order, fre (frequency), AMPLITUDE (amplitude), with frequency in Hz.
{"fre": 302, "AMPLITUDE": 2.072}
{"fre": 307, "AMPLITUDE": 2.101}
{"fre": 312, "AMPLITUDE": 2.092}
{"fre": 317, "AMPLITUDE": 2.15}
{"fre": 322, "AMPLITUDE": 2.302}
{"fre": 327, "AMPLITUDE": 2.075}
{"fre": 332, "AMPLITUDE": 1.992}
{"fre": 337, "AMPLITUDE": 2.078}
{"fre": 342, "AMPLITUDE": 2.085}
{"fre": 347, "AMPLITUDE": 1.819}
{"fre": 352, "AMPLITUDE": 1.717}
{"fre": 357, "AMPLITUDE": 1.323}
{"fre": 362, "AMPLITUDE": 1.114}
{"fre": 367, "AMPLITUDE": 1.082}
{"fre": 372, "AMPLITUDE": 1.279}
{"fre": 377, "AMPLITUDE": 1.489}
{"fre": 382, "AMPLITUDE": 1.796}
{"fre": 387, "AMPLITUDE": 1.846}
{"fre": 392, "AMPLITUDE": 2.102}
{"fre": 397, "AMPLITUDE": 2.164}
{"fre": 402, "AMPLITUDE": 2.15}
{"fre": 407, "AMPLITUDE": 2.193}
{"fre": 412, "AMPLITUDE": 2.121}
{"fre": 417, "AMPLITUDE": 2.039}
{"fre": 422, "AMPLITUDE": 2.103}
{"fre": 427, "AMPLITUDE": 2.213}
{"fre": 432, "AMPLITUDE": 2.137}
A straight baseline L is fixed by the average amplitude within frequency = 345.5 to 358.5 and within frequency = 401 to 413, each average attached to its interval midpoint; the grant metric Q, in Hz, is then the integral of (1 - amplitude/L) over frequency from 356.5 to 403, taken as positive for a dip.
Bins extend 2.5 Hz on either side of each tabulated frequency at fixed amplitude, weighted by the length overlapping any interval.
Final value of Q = 6.9 Hz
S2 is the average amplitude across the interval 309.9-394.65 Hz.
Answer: 1.78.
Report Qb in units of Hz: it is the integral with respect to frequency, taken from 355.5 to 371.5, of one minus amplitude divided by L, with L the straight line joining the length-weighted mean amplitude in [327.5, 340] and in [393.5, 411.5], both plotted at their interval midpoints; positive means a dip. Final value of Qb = 7.0 Hz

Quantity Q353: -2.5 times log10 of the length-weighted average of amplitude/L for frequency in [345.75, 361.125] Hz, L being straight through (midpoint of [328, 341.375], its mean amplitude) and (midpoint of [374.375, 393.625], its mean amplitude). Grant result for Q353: 0.251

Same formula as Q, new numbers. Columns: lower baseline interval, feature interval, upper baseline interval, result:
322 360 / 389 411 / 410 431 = -0.88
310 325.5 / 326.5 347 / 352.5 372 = -2.96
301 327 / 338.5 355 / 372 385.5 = -0.03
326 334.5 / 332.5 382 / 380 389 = 8.90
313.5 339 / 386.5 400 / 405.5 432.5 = 0.37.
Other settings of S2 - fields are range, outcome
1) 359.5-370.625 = 1.12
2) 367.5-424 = 1.9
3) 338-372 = 1.53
